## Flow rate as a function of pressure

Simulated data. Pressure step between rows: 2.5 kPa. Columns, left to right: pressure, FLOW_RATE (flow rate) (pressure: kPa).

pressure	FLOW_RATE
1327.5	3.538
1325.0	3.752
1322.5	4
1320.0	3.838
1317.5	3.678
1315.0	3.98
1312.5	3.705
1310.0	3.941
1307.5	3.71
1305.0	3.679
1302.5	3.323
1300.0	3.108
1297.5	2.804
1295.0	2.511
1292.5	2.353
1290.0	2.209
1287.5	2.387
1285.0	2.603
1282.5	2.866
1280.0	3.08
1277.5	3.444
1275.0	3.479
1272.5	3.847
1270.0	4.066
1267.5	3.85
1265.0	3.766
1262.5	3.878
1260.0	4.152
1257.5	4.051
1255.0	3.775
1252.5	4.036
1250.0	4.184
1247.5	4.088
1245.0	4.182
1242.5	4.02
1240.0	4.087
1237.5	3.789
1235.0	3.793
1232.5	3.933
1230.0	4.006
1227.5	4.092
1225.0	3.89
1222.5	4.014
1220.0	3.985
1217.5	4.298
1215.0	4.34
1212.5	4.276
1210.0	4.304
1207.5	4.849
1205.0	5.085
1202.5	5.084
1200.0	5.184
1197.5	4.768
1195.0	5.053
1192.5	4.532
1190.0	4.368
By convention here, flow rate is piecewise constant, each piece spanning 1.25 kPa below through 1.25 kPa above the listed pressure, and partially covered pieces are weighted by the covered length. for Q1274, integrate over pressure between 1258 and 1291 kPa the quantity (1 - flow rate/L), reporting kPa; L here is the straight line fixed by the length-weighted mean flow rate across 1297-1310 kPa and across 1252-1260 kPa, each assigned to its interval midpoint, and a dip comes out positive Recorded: 3.4 kPa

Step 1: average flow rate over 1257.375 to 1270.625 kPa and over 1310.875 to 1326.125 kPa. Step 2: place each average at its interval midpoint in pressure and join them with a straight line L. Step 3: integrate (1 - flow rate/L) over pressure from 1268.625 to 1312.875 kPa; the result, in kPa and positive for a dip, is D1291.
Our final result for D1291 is 8.2 kPa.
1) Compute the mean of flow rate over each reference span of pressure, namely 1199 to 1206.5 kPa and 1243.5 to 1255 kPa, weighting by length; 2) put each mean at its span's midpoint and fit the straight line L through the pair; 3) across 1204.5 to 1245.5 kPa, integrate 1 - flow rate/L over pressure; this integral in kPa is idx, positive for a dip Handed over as 4.1 kPa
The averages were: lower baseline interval 5.11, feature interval 4.16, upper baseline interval 4.08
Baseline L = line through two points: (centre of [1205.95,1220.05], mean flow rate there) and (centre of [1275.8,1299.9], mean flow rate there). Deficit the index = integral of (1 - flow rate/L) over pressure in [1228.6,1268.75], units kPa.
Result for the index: -4.4 kPa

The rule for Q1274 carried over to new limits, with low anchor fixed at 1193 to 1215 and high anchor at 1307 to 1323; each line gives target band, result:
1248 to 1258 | 0.8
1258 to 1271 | 1.0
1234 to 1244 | 1.2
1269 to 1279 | 1.2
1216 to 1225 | 1.1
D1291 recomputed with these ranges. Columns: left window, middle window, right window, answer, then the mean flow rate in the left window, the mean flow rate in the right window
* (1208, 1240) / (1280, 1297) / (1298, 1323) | 5.5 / 4.08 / 3.66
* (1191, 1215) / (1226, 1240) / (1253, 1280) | 1.2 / 4.76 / 3.8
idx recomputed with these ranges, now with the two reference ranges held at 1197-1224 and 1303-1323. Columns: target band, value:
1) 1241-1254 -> 0.55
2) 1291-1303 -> 3.47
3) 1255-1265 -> 0.53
